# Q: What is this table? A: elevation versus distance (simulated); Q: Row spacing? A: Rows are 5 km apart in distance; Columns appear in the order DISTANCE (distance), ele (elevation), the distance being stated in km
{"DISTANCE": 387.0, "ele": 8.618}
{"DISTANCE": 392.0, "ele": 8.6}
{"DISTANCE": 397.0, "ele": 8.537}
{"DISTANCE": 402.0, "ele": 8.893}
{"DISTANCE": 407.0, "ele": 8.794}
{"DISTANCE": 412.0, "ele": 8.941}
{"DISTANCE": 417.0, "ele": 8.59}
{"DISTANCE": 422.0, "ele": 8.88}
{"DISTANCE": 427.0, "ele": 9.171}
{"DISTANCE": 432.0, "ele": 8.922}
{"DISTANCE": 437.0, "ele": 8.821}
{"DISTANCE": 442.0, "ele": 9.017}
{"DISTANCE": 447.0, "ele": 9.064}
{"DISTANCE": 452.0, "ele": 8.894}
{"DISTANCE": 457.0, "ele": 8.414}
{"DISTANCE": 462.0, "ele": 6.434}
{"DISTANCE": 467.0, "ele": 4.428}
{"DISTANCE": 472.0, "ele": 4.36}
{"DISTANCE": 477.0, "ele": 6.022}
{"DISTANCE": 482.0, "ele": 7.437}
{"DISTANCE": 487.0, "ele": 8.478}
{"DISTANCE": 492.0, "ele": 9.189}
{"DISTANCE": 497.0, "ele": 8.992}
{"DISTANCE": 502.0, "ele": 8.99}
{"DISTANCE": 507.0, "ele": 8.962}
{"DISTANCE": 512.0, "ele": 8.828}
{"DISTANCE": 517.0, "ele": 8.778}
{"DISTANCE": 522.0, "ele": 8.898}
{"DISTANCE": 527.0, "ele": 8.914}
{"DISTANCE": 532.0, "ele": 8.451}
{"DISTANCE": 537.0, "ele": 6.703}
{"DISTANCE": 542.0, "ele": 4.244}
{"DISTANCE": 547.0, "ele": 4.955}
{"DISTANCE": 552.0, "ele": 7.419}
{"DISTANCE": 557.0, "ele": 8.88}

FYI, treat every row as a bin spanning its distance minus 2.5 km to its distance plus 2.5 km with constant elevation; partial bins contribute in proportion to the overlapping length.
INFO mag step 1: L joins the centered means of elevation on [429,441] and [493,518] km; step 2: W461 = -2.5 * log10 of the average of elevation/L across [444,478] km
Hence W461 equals 0.283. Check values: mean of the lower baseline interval 8.9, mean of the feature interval 6.87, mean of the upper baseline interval 8.93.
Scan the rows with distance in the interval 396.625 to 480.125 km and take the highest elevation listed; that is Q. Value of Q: 9.171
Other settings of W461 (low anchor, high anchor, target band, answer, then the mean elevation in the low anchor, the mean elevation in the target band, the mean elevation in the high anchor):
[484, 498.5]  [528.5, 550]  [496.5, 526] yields -0.15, 8.83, 8.9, 6.25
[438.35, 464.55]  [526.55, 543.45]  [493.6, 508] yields -0.19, 8.38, 9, 7.03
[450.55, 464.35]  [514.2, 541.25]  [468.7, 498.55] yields 0.10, 7.86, 7.28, 8.09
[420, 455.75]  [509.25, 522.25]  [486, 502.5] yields -0.01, 8.95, 8.94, 8.83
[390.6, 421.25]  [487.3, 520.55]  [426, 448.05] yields -0.02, 8.74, 8.98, 8.92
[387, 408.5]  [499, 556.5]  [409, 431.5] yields -0.05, 8.69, 8.9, 7.79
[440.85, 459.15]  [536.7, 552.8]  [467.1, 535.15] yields -0.16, 8.84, 8.03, 5.54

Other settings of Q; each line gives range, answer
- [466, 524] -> 9.189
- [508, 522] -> 8.898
